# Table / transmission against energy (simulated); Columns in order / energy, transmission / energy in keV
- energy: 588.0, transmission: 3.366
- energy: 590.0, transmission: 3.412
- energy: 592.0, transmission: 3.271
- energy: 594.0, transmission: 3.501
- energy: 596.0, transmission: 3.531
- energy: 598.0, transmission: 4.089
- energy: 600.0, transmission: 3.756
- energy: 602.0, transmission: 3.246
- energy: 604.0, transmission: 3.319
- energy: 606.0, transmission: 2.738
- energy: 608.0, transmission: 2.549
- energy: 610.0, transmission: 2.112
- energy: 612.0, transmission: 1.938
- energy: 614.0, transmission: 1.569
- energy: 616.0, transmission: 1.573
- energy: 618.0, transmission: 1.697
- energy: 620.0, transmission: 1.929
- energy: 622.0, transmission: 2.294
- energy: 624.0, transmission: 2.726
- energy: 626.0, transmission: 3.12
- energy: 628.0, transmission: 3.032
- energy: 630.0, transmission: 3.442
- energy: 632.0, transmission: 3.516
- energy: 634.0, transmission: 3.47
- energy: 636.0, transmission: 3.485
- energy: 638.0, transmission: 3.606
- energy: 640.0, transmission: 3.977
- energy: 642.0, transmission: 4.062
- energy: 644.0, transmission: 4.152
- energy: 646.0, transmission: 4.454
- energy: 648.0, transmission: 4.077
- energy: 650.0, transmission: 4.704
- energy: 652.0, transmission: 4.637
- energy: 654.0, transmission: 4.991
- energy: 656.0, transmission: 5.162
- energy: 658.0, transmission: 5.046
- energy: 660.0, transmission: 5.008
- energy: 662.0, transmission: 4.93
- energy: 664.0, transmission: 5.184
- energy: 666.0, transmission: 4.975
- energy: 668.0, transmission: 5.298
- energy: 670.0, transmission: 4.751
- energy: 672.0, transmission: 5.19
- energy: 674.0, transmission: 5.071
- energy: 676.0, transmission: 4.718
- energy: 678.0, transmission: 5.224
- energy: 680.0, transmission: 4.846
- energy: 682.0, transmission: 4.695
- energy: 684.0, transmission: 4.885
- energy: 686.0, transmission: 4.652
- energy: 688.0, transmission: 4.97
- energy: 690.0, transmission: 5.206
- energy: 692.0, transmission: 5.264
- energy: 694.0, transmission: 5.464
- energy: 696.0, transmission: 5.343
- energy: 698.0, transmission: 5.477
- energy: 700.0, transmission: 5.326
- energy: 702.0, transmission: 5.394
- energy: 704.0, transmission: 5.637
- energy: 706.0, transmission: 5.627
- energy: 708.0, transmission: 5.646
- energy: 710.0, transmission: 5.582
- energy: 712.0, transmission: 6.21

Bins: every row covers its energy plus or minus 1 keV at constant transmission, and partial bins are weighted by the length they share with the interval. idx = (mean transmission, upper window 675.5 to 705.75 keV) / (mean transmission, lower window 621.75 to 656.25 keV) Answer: 1.35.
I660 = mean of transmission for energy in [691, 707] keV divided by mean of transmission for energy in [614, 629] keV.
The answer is 2.4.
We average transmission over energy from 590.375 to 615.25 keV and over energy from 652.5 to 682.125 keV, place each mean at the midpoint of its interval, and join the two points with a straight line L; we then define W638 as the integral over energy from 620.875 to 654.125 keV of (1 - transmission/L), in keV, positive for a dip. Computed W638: 3.1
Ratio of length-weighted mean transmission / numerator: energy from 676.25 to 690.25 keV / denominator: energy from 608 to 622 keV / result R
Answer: 2.59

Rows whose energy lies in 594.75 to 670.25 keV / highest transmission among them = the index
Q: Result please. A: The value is 5.298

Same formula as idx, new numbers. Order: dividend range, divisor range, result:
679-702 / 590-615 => 1.71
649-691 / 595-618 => 1.82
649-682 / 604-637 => 1.92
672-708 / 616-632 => 1.99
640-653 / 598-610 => 1.39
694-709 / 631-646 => 1.45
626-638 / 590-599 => 0.95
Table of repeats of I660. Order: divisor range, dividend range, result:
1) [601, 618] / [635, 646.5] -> 1.68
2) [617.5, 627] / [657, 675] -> 2.12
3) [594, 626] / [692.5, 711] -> 2.07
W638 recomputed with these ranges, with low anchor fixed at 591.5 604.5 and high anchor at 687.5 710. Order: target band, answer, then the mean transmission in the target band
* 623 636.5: 2.9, 3.25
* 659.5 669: -0.6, 5.08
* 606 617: 5.1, 2.02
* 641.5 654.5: 0.1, 4.43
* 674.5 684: 0.3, 4.88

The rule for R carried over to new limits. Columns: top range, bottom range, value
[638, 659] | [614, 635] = 1.71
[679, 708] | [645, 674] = 1.07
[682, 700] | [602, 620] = 2.30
